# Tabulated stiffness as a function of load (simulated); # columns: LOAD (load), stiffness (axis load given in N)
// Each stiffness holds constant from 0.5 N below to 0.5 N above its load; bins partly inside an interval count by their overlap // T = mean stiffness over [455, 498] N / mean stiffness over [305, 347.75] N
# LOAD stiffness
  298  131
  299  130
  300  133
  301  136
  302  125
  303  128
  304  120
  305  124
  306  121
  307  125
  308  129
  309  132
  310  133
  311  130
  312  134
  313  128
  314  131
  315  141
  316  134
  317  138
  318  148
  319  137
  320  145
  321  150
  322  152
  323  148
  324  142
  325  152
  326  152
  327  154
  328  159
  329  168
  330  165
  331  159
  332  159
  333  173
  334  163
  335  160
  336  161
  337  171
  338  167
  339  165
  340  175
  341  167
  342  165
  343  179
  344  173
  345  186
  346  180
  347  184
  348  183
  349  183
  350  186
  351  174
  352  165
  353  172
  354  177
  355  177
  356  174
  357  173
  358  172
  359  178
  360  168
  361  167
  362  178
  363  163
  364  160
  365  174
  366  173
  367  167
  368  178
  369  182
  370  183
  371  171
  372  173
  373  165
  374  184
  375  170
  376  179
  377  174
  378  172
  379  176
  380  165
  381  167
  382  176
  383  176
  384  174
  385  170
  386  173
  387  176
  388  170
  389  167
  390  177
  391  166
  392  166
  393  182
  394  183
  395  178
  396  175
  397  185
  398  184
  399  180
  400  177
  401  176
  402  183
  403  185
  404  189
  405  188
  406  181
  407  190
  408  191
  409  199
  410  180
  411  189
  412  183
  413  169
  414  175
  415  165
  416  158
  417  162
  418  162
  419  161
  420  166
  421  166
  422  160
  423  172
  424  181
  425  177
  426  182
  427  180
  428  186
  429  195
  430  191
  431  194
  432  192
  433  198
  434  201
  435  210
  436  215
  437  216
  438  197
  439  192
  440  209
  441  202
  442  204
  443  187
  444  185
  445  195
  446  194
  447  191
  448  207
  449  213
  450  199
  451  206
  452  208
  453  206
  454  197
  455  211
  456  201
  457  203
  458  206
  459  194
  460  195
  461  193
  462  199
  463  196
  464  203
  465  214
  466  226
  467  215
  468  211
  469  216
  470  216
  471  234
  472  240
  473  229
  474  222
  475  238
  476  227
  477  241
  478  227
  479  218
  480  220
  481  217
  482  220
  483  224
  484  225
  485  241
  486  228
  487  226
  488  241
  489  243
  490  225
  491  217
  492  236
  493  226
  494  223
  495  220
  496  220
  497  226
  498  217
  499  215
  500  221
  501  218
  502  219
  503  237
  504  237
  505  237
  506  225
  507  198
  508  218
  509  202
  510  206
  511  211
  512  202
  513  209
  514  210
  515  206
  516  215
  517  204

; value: 1.44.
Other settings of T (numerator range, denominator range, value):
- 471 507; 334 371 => 1.31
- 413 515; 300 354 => 1.35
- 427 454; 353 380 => 1.15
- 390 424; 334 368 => 1.02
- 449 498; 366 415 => 1.23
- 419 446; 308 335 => 1.29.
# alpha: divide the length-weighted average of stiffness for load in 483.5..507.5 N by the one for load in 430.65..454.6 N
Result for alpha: 1.12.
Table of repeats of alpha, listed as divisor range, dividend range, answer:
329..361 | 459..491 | 1.29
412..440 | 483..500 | 1.24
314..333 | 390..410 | 1.21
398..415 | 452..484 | 1.17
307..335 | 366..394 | 1.19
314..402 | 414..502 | 1.22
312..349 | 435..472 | 1.29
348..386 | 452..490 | 1.26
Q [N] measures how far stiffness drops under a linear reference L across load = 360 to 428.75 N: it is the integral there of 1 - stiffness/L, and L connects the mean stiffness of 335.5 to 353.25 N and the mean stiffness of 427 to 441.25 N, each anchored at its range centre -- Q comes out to 4.68 N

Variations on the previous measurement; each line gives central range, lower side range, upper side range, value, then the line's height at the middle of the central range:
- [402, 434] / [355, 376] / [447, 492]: 2.46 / 195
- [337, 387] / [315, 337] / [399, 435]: -2.96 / 164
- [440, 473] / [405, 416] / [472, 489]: 1.06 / 212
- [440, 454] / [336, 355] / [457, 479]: 0.60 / 209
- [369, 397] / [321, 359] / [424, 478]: 1.26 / 182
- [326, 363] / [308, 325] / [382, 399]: -4.37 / 153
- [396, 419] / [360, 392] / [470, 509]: 0.97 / 187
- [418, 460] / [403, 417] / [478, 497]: 0.92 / 198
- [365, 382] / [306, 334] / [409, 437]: -1.03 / 164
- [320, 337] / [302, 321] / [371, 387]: -1.75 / 143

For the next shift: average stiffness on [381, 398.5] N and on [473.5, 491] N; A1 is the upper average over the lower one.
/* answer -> 1.30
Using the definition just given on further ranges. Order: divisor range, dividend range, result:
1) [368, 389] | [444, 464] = 1.15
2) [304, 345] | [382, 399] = 1.17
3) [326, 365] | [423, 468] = 1.17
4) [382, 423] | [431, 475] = 1.17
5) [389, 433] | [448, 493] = 1.22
